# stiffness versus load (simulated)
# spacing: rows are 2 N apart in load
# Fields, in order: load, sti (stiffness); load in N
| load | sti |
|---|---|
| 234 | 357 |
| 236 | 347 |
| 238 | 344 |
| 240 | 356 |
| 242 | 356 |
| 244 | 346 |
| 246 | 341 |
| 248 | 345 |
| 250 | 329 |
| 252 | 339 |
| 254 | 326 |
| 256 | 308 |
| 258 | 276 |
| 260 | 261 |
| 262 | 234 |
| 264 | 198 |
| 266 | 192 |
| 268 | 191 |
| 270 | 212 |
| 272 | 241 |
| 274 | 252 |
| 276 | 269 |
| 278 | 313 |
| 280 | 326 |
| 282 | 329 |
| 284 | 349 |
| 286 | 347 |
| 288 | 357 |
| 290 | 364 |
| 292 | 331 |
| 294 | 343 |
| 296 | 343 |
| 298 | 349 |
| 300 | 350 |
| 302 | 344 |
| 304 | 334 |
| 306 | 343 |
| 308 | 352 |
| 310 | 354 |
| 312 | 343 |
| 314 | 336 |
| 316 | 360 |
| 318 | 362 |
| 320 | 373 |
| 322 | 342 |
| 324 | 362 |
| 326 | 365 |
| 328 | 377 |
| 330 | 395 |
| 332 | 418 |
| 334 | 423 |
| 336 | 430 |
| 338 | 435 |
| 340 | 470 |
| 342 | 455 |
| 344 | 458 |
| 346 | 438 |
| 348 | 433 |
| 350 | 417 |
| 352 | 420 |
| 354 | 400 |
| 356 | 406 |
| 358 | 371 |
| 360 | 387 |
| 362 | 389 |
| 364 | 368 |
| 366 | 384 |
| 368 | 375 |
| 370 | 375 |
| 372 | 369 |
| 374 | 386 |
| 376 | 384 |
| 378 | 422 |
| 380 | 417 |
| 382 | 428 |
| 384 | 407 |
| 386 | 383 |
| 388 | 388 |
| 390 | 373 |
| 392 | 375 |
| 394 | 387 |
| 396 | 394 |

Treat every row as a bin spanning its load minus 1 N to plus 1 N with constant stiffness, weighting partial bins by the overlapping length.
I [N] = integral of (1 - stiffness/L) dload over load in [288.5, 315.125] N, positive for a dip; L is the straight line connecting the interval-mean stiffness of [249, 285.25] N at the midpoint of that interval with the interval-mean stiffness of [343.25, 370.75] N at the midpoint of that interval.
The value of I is -1.8 N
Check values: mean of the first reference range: 275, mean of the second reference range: 401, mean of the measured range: 345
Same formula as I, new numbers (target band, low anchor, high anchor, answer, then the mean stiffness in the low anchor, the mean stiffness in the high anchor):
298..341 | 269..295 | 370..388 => -3.7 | 310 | 398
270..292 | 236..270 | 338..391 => 0.9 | 295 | 405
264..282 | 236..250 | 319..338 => 5.5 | 347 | 390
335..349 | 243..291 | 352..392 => -3.2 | 294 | 390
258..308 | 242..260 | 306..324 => 5.9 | 324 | 353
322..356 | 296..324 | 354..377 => -4.6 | 350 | 382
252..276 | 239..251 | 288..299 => 6.7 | 346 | 347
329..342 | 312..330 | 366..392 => -2.2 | 361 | 391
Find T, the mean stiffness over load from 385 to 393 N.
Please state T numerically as 380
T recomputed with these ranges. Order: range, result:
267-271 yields 202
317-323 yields 359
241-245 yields 351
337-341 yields 452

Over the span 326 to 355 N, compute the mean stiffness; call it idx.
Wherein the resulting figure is 424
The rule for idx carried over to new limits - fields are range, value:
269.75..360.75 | 366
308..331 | 360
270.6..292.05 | 314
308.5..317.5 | 349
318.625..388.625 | 401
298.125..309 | 345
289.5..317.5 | 346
